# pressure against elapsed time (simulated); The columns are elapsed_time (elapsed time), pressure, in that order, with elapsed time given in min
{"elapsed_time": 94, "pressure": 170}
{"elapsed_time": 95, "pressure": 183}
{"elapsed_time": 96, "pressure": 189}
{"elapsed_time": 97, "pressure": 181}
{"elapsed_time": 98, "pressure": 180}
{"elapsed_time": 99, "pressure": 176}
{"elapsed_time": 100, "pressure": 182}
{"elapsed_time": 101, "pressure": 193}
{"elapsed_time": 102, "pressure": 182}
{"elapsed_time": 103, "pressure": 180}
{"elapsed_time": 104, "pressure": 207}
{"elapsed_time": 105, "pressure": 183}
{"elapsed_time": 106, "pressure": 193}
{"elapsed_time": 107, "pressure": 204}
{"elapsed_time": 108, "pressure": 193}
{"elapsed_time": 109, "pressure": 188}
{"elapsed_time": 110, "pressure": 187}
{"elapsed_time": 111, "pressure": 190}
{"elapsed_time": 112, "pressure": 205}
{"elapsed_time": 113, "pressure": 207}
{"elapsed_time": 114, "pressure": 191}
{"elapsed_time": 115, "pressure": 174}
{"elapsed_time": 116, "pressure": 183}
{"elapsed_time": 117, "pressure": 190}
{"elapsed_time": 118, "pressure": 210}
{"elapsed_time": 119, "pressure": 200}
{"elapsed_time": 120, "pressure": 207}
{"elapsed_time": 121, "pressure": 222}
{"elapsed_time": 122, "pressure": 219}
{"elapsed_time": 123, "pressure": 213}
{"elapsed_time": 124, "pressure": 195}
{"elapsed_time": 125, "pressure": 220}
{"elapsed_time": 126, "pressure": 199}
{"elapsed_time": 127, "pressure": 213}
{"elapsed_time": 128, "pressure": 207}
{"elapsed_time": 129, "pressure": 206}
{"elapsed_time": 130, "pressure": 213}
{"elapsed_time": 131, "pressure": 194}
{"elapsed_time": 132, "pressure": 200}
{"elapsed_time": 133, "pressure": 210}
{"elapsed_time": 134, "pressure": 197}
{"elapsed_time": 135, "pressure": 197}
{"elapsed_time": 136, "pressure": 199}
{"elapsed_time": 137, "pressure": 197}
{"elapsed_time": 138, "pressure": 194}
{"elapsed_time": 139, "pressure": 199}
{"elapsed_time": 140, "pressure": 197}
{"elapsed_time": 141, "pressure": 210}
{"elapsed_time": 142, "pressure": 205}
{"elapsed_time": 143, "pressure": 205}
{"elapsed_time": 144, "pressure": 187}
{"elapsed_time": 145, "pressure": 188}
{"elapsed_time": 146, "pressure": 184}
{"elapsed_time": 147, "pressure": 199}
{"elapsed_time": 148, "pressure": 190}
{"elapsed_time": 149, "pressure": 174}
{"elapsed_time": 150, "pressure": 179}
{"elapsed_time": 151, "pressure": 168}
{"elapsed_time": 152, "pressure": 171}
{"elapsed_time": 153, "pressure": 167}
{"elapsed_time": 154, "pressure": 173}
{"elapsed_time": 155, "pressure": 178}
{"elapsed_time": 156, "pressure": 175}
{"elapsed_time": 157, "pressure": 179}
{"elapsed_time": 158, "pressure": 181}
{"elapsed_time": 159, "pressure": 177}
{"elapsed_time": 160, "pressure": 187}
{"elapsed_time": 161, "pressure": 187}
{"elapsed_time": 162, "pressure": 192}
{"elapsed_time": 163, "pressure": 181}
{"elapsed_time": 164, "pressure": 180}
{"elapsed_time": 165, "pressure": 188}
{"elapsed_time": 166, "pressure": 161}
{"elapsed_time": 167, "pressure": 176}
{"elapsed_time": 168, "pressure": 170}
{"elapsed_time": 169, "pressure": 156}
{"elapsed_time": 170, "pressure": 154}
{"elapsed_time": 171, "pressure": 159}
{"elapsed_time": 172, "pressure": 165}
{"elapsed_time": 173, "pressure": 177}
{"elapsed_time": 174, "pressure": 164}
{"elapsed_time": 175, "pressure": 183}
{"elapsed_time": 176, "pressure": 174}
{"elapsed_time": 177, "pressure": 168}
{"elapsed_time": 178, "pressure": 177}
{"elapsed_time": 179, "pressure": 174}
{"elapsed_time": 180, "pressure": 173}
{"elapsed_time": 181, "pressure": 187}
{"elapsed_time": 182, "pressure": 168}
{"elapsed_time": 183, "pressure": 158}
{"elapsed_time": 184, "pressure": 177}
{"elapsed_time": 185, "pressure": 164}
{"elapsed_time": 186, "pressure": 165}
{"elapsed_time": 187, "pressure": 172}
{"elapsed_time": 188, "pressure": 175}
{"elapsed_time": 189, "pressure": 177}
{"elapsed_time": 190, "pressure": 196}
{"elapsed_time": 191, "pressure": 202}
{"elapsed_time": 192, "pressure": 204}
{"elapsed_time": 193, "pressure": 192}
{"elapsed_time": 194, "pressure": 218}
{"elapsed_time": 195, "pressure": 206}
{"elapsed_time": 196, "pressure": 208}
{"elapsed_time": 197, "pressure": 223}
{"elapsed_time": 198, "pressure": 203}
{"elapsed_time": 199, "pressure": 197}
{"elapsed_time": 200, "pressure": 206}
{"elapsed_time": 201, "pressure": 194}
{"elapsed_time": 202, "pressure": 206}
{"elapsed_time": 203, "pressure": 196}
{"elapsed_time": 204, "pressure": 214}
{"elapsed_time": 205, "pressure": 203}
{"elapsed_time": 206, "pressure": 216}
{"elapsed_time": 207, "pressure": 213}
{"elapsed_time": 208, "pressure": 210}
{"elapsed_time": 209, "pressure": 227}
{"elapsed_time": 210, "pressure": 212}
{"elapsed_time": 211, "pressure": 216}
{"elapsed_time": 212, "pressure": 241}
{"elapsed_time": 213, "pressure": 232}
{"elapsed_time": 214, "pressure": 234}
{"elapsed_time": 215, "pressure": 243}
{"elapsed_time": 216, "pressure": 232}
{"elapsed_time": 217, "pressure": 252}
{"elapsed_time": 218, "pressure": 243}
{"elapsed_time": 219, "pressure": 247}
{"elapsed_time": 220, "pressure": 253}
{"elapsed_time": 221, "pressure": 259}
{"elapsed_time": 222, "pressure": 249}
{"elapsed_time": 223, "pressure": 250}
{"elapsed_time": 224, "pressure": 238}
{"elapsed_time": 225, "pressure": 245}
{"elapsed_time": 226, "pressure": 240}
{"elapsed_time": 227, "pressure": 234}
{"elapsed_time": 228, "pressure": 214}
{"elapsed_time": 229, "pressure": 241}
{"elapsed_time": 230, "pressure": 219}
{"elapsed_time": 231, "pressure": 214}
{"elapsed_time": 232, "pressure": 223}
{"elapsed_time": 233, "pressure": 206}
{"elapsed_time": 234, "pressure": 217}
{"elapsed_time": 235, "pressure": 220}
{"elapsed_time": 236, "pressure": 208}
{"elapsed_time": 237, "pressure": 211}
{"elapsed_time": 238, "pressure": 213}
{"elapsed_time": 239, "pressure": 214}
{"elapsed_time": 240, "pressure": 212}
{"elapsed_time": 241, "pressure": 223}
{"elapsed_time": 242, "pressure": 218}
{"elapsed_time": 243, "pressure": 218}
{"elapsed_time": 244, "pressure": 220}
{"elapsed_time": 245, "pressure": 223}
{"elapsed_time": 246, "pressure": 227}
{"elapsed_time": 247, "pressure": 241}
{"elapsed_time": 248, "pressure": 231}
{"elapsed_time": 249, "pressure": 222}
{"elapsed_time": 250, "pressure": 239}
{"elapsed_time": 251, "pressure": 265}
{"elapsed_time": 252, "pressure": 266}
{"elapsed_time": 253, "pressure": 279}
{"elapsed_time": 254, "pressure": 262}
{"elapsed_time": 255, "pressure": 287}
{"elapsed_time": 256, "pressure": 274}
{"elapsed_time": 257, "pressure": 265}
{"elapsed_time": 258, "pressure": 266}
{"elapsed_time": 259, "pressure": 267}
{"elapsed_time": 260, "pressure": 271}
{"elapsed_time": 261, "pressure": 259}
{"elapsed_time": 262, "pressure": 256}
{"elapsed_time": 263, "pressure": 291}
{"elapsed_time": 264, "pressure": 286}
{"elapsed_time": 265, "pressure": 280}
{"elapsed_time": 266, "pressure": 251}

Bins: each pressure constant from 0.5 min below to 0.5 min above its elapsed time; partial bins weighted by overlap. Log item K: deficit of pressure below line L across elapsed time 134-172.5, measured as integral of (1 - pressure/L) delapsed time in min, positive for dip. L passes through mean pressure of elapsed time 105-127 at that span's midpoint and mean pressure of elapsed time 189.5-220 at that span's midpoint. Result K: 4.5 min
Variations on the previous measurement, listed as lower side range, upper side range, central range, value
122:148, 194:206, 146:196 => 6.3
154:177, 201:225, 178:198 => 1.4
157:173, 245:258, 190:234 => -0.9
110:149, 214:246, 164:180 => 3.2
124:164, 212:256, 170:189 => 3.5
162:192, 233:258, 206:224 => -2.4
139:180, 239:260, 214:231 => -1.1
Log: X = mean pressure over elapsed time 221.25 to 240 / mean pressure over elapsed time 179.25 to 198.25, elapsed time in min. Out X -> 1.2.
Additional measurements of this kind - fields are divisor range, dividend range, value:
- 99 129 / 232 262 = 1.21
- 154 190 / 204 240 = 1.31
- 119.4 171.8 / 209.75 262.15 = 1.25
